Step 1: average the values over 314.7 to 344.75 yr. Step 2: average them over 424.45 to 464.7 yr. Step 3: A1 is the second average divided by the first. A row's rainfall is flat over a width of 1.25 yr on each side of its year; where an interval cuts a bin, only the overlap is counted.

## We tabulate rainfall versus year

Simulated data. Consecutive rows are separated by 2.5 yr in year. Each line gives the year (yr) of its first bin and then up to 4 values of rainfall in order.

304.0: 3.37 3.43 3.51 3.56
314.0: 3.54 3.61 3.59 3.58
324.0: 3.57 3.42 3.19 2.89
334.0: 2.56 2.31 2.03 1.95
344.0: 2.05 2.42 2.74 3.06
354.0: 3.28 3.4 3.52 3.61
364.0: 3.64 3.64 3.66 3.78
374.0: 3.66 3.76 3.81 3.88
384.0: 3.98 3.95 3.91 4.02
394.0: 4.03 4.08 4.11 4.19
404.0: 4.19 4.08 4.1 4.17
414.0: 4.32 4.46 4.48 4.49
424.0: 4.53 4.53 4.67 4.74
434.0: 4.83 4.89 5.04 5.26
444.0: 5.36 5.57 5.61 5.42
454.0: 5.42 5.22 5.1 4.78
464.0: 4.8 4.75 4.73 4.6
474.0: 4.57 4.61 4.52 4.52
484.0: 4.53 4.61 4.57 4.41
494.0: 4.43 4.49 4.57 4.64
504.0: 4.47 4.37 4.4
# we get 1.74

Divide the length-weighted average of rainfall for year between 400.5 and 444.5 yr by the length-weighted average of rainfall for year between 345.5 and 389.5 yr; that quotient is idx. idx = 1.3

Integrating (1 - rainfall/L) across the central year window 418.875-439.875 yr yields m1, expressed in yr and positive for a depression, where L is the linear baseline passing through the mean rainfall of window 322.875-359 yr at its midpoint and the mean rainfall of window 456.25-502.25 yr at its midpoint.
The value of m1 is -3.77 yr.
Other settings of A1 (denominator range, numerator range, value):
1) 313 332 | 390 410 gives 1.19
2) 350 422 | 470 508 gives 1.16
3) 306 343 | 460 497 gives 1.48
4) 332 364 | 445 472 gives 1.84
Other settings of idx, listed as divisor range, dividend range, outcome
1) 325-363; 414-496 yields 1.69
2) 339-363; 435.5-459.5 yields 1.86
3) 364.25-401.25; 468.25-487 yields 1.18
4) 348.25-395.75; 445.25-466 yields 1.43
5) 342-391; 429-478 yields 1.45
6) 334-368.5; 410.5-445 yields 1.62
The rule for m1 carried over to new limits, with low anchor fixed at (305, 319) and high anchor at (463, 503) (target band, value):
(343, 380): 4.8 yr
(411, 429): -1.1 yr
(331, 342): 4.0 yr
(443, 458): -3.6 yr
